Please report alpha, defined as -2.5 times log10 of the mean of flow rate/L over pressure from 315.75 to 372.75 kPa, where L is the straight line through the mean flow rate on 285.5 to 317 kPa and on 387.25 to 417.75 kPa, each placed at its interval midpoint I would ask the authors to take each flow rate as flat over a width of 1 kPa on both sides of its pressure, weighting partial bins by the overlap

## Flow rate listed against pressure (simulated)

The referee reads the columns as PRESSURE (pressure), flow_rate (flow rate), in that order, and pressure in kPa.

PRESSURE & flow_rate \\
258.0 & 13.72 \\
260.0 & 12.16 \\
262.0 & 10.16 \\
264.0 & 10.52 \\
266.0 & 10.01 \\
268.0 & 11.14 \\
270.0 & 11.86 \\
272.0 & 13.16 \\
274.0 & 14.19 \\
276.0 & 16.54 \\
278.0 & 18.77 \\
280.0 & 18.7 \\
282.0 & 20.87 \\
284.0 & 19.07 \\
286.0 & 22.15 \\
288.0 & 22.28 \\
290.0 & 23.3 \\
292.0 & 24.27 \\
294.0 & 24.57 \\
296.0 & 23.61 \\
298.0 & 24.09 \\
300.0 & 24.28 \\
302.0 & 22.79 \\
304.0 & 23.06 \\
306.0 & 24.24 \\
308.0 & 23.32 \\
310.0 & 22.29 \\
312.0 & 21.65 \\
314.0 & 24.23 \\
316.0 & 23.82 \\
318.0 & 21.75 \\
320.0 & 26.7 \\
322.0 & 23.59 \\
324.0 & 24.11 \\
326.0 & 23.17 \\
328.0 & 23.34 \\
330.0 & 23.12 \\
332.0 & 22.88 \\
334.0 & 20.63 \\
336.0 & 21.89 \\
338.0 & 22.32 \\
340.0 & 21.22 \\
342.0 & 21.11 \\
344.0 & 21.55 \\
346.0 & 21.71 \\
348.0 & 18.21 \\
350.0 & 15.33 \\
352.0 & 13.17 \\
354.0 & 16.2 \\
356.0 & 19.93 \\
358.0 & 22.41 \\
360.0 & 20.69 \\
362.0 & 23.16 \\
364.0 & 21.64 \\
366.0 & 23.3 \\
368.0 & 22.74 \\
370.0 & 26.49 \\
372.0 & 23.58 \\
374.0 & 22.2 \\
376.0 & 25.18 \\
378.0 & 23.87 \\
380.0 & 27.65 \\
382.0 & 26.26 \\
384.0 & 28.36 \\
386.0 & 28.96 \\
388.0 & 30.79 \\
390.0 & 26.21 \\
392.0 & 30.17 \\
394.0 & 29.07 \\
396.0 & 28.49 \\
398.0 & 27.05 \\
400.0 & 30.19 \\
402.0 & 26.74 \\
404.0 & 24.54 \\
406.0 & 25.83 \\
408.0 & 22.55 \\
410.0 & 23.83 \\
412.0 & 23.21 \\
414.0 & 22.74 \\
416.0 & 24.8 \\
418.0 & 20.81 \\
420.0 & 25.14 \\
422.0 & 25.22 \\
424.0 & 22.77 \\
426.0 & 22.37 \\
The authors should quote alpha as 0.14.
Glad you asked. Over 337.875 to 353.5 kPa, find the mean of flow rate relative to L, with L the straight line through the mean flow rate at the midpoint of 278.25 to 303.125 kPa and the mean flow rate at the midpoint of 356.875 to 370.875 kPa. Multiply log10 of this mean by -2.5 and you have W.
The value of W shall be 0.19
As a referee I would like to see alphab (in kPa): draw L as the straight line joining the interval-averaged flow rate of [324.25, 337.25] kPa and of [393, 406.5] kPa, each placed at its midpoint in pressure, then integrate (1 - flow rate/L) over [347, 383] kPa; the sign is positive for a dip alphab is 4.8 kPa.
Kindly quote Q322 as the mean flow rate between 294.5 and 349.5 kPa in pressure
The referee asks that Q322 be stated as 22.7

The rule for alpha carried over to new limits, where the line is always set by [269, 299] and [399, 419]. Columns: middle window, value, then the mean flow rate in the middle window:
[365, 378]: -0.04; 23.9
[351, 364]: 0.16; 19.4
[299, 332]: -0.12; 23.4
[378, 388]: -0.18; 27.7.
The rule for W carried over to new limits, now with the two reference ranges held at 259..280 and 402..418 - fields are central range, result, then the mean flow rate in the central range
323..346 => -0.23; 22.3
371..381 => -0.15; 24.5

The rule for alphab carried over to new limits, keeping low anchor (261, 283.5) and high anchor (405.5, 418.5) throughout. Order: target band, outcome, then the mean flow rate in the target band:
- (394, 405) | -2.4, 27.6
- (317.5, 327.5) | -3.6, 23.9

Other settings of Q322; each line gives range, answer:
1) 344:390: 22.9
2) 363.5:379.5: 23.8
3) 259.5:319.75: 19.6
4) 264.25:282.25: 14.6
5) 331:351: 20.7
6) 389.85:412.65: 26.6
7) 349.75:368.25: 19.9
